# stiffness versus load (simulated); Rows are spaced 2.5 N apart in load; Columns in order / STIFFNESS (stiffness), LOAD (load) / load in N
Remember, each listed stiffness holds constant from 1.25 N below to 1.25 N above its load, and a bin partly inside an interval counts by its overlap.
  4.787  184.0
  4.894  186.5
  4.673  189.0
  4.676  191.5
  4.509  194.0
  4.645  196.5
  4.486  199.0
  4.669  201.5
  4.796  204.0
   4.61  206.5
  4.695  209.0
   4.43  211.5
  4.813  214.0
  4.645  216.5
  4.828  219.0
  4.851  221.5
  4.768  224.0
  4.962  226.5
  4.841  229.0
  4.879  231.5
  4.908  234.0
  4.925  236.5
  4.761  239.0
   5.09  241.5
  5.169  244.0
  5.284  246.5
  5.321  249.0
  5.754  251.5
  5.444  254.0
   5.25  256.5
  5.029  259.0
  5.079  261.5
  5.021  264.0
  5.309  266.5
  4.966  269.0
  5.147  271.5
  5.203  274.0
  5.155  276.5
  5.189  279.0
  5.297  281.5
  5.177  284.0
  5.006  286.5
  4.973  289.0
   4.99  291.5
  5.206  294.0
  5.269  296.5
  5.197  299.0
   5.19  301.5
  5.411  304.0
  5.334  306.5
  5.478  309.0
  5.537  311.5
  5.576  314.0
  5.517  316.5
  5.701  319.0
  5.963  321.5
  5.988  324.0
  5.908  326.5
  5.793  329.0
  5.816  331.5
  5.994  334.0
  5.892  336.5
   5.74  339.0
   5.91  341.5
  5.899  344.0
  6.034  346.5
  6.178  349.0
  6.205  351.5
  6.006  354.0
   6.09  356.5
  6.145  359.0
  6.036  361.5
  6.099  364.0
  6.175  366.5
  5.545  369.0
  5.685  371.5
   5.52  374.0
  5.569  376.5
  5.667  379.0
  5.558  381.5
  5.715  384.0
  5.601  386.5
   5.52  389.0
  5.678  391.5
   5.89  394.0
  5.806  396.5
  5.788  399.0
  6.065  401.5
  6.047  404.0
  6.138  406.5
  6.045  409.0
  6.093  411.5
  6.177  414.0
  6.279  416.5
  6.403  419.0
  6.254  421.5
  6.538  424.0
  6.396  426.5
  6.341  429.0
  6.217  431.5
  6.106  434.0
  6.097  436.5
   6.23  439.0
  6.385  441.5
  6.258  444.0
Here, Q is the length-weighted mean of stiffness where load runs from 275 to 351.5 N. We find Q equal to 5.55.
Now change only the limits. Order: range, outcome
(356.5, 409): 5.82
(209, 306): 5.07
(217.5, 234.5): 4.86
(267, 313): 5.21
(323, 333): 5.88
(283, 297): 5.09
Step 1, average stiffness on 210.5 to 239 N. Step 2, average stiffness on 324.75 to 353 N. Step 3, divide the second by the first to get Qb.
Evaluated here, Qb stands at 1.24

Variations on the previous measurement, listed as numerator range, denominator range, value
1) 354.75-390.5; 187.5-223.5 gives 1.24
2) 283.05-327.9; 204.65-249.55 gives 1.11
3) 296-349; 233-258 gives 1.10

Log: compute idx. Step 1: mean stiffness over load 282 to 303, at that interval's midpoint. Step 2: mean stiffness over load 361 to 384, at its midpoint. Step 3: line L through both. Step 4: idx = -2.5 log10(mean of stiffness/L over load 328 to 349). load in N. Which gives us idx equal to -0.08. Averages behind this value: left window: 5.14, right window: 5.75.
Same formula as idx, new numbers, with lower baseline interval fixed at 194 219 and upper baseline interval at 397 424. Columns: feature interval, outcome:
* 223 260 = -0.04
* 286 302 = 0.03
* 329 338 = -0.06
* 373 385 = 0.06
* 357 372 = -0.03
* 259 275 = -0.01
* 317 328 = -0.07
